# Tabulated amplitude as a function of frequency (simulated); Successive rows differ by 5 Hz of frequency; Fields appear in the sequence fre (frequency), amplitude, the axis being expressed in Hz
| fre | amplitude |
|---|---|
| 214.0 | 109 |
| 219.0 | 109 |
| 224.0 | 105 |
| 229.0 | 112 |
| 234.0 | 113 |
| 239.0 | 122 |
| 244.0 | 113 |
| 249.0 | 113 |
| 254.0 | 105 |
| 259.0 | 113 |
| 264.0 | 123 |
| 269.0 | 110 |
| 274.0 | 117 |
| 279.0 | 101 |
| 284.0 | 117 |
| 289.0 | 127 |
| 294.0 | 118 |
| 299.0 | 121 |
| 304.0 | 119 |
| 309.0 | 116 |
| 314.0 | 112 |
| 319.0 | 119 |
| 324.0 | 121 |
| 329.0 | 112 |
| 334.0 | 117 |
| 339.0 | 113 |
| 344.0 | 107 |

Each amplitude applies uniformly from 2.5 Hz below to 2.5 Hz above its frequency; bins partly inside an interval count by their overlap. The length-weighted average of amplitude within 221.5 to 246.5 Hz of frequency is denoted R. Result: 113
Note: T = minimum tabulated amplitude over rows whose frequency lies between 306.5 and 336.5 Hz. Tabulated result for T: 112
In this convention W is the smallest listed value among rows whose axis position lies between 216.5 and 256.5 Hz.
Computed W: 105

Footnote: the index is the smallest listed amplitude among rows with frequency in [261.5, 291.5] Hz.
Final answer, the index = 101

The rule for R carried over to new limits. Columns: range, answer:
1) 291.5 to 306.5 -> 119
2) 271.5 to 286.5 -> 112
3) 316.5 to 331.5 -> 117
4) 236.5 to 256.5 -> 113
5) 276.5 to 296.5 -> 116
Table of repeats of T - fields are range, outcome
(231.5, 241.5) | 113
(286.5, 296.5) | 118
